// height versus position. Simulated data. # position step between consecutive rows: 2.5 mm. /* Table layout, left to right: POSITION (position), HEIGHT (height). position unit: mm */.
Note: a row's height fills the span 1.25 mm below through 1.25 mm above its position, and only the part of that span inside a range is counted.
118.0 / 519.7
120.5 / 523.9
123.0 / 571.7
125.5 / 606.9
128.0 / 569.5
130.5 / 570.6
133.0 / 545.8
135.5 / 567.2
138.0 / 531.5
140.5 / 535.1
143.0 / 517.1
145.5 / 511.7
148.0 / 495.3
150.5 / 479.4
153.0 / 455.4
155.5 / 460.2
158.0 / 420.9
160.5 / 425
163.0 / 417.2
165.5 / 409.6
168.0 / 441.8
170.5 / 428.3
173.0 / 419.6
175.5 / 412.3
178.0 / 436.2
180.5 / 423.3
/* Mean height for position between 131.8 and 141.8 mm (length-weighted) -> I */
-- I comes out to 545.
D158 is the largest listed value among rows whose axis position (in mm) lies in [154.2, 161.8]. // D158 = 460.2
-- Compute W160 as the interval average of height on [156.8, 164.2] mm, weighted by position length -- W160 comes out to 421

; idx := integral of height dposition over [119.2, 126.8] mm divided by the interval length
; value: 567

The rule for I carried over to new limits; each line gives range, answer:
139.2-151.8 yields 508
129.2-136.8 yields 561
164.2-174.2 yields 425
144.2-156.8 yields 480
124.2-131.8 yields 582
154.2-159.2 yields 441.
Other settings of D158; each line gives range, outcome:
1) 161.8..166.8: 417.2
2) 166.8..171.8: 441.8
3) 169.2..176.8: 428.3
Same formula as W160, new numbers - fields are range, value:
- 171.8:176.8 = 416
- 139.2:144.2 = 526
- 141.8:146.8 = 514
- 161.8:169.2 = 423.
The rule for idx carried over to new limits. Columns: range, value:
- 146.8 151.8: 487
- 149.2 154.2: 468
